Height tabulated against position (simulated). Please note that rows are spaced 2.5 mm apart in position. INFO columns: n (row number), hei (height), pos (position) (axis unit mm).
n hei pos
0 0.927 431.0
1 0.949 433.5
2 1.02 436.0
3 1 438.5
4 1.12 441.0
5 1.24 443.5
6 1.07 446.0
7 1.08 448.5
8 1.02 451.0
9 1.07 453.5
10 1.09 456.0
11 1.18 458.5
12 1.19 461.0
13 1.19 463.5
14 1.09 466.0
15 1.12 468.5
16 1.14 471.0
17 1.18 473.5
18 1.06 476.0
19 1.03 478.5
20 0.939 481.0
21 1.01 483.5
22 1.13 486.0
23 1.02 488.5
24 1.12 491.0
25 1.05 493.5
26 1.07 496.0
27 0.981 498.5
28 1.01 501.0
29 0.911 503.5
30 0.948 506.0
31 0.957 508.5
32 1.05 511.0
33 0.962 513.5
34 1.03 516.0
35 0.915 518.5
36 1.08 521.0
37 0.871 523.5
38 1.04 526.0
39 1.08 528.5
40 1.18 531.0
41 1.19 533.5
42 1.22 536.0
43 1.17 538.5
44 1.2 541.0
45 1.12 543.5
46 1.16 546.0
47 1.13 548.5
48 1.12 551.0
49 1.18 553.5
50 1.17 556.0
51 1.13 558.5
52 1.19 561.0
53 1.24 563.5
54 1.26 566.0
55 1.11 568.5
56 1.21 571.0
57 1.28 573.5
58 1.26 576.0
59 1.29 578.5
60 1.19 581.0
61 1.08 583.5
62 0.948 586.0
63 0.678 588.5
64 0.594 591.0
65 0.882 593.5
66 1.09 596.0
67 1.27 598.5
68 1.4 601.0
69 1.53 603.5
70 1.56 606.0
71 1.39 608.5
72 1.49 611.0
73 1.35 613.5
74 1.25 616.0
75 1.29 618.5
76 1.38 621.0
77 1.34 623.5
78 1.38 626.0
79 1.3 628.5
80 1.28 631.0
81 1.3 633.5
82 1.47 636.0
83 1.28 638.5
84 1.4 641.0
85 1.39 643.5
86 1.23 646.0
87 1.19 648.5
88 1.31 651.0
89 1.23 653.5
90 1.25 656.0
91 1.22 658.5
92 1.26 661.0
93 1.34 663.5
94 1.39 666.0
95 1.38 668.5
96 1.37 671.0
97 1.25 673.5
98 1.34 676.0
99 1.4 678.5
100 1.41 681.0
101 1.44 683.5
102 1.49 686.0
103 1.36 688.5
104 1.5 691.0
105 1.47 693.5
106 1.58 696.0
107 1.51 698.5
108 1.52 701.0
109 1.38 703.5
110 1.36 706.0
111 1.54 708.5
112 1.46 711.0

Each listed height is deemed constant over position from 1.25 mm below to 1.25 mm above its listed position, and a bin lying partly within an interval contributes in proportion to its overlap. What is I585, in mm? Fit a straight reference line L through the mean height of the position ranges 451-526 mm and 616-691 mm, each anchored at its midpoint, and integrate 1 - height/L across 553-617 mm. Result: 1.2 mm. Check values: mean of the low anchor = 1.05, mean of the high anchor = 1.33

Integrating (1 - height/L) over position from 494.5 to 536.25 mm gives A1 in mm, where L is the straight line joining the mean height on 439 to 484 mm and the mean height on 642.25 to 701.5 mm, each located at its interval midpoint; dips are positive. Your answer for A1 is 5.2 mm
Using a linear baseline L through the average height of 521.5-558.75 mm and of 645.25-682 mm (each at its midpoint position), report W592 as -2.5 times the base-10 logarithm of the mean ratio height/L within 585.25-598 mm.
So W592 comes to 0.366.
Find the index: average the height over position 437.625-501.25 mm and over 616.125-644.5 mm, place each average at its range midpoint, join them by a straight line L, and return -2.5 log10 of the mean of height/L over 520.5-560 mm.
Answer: 0.07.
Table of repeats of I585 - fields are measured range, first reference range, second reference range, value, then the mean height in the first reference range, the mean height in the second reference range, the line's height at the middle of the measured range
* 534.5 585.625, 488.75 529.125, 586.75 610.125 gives -4.28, 1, 1.16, 1.09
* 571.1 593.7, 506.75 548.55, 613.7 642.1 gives 3.26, 1.08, 1.33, 1.22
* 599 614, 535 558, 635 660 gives -2.52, 1.16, 1.29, 1.24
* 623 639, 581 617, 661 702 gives -0.84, 1.18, 1.42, 1.27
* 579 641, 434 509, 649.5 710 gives 1.94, 1.07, 1.39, 1.28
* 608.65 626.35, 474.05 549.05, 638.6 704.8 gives -1.31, 1.05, 1.37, 1.26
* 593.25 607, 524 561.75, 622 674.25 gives -0.84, 1.15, 1.31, 1.24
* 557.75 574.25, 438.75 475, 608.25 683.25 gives 0.53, 1.12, 1.33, 1.24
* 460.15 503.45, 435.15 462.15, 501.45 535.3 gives -0.44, 1.1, 1.02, 1.06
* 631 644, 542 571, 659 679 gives -0.71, 1.17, 1.33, 1.29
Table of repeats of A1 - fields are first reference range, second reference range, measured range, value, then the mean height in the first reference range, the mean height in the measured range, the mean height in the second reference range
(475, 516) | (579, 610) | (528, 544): -1.6 mm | 1.02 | 1.17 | 1.14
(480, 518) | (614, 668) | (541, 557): -0.5 mm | 1.01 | 1.15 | 1.31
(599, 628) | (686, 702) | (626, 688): 4.8 mm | 1.39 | 1.33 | 1.49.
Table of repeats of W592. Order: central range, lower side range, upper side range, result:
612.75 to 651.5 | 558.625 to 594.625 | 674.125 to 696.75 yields -0.048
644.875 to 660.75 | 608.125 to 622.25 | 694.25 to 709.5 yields 0.140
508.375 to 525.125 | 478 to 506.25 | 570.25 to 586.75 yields 0.089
